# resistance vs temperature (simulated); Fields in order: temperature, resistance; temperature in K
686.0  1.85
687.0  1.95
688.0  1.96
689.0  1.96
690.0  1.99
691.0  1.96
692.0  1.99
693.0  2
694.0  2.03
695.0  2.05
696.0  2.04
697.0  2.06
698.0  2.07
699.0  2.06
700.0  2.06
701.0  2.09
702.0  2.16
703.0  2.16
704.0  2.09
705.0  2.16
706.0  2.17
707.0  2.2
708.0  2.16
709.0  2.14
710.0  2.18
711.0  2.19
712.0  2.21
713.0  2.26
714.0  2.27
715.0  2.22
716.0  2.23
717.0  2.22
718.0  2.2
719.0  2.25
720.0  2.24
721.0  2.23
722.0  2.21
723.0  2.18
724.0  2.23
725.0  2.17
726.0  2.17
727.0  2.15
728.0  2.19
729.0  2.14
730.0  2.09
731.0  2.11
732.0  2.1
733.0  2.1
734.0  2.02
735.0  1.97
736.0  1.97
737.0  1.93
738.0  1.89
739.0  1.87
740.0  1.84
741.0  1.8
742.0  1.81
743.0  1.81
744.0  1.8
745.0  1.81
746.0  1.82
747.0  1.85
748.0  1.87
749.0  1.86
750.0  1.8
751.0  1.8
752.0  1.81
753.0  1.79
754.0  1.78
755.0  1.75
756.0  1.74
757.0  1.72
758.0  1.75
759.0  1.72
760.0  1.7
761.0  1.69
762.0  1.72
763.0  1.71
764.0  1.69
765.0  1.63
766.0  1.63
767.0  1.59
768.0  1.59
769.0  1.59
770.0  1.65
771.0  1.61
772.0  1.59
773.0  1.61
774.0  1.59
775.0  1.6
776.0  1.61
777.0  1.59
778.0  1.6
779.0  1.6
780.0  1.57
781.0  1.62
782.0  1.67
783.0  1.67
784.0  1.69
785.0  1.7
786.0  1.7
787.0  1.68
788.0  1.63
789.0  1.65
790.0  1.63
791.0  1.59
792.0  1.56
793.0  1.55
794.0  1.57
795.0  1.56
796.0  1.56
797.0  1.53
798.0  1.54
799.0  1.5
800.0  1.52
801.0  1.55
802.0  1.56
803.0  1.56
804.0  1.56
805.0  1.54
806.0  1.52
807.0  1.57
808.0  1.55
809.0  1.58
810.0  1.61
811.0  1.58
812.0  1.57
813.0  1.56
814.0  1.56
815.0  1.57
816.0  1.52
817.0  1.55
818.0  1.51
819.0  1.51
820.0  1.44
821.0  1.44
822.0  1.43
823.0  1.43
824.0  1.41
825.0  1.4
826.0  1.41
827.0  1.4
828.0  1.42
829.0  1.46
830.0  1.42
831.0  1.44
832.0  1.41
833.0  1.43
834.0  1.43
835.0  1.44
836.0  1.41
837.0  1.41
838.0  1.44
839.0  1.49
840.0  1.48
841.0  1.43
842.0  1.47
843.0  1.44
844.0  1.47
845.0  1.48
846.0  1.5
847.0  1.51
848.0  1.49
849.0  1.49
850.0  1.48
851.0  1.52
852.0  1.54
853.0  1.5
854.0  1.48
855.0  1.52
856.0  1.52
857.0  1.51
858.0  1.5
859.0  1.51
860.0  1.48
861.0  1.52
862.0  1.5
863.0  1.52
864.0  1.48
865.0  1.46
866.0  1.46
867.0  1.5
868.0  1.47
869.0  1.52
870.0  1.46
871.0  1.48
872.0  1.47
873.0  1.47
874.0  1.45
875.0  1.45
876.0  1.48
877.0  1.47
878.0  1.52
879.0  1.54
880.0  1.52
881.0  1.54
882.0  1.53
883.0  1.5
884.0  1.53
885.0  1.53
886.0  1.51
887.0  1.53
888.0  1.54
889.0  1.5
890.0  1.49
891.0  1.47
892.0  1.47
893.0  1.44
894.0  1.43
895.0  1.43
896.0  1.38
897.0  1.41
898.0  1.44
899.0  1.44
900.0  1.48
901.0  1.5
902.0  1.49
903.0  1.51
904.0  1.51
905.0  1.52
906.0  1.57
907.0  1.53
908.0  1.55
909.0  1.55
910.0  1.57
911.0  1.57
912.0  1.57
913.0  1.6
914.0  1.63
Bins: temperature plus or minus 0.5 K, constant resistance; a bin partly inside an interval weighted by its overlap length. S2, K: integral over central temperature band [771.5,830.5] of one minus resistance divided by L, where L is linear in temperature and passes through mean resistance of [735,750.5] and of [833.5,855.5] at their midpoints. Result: 2.96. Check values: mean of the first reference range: 1.85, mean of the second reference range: 1.47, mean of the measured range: 1.55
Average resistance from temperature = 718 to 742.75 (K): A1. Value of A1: 2.07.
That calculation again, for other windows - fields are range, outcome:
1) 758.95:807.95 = 1.61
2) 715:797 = 1.82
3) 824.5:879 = 1.47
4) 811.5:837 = 1.46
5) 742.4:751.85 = 1.82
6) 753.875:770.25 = 1.68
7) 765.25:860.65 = 1.53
